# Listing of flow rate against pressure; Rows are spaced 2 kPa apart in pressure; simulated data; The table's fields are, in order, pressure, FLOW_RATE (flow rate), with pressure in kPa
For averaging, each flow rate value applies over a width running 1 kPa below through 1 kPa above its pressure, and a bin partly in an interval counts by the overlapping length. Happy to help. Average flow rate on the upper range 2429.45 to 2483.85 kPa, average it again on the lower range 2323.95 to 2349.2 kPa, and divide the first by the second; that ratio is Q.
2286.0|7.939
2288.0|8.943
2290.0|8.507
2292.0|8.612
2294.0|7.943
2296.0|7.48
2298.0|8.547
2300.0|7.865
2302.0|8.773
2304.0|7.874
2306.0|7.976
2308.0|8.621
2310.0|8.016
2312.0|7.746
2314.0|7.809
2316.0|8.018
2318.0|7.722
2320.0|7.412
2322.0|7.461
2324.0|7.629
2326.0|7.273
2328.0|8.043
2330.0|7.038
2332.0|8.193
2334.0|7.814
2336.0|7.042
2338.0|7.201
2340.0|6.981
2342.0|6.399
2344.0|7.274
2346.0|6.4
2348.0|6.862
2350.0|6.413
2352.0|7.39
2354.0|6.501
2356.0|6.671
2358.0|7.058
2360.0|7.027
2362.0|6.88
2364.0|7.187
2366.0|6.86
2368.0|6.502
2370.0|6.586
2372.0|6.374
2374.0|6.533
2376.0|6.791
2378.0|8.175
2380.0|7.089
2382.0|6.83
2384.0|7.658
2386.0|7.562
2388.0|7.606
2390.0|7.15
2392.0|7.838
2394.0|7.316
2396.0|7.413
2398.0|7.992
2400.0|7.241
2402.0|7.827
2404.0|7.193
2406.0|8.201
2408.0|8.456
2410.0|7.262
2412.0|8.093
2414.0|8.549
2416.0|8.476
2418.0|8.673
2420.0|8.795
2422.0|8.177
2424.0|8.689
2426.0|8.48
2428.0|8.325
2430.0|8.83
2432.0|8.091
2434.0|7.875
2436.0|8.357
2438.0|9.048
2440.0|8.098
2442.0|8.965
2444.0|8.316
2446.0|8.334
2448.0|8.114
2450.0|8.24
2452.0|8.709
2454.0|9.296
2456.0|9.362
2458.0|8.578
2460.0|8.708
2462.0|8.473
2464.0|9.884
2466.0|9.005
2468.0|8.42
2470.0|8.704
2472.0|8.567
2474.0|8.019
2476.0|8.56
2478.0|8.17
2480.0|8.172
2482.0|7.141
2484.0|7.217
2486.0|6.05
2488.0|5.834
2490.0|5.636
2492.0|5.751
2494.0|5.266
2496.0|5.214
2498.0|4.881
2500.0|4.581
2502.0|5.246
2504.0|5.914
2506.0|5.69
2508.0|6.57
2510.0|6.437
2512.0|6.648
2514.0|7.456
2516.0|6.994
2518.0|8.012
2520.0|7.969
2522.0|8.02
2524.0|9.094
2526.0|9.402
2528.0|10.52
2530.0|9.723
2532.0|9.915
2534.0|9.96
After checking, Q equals 1.18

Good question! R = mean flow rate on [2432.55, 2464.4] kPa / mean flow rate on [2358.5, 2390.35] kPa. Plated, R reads 1.22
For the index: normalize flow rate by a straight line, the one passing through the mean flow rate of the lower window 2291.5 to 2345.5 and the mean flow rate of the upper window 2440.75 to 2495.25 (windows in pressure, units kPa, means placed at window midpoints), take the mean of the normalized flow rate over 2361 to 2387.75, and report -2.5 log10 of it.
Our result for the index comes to 0.12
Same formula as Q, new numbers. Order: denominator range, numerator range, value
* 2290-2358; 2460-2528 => 0.96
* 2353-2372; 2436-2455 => 1.26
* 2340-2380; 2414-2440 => 1.24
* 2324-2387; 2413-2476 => 1.22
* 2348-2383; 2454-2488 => 1.20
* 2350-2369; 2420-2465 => 1.25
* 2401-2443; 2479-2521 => 0.76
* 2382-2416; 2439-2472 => 1.13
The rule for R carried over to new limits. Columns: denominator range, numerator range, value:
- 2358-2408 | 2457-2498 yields 1.03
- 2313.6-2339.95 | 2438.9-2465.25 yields 1.15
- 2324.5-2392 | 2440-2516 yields 1.05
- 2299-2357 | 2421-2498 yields 1.07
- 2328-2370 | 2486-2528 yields 0.94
